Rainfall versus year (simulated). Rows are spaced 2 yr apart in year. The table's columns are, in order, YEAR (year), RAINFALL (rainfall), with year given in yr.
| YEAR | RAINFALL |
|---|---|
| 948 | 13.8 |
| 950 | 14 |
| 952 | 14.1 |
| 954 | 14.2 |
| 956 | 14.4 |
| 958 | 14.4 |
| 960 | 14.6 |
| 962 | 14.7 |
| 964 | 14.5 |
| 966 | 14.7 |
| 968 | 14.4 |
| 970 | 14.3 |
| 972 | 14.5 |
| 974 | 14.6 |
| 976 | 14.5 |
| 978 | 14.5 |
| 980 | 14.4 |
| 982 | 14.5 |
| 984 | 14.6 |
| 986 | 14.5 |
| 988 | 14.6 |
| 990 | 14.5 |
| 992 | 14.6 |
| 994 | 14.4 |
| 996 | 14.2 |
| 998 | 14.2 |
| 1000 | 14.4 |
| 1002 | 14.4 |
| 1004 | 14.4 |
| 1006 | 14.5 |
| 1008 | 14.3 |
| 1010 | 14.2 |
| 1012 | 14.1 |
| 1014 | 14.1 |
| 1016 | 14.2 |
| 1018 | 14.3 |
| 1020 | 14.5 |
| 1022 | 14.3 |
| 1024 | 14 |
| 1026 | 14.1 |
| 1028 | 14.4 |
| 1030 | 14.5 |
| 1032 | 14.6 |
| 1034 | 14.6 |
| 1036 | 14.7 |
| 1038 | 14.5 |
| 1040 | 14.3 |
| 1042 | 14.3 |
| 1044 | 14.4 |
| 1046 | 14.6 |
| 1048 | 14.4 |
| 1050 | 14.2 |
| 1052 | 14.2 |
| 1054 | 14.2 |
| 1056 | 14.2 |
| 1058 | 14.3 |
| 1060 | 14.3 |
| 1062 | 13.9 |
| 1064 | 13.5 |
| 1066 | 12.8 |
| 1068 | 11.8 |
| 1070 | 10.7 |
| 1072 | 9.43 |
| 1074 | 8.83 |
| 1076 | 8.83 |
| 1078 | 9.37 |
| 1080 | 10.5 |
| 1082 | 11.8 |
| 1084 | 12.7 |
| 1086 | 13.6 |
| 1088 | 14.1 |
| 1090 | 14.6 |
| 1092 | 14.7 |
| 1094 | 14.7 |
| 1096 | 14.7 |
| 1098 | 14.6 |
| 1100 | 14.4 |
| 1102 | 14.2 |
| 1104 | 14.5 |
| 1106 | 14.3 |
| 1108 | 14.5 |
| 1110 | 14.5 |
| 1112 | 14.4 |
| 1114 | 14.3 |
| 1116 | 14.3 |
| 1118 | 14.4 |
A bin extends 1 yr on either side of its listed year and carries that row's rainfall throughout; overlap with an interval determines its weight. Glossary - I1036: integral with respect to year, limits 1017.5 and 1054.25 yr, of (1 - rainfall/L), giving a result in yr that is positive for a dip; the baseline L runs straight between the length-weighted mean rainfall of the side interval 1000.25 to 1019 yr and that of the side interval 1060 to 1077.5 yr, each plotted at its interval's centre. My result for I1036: -4.03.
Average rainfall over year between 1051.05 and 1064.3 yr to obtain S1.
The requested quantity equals 14.1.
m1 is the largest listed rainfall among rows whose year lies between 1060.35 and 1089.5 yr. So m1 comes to 14.1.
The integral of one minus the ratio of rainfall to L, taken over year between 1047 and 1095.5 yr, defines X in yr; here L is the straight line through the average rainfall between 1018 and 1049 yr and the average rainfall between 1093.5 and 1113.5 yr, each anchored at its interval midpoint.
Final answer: 5.66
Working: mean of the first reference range 14.4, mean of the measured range 12.8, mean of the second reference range 14.5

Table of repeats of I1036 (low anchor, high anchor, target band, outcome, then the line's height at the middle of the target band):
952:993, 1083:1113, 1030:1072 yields 1.6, 14.4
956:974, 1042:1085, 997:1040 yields -2.9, 13.5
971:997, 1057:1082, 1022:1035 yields -1.4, 13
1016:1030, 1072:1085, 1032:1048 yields -1.8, 13.1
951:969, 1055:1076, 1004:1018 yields -0.9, 13.4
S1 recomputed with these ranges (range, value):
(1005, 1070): 14.1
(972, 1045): 14.4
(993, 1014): 14.3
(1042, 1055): 14.3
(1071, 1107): 12.8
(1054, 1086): 11.9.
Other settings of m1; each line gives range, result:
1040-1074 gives 14.6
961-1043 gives 14.7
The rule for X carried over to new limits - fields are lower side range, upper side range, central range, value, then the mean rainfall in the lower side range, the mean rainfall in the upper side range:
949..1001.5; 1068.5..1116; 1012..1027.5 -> -0.37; 14.4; 13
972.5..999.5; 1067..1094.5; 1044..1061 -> -2.33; 14.5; 11.8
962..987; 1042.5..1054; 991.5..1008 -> 0.09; 14.5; 14.3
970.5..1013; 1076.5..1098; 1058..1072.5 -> 0.86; 14.4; 13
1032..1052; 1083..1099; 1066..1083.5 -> 4.79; 14.4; 14.2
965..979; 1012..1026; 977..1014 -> -0.10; 14.5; 14.2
